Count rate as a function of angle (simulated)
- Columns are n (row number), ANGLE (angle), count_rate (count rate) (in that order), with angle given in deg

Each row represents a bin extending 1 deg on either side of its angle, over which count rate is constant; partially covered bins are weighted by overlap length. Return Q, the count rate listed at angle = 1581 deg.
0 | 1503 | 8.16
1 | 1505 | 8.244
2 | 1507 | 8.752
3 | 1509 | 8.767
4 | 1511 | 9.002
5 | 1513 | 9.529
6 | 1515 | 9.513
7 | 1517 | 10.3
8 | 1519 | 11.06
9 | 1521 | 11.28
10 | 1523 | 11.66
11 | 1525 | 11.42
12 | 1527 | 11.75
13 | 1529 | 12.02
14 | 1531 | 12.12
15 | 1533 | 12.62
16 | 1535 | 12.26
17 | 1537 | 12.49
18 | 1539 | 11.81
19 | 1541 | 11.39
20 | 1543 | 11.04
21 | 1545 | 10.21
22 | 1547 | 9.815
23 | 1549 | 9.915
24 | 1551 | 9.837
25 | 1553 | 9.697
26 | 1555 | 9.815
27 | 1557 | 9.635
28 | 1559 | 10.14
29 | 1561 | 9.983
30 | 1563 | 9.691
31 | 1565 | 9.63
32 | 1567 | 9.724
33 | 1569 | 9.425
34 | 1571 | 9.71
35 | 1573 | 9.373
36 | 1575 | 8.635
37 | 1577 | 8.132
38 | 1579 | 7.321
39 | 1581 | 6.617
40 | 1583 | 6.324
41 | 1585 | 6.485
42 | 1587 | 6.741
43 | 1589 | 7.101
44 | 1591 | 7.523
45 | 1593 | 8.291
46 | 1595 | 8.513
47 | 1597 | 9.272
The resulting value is 6.617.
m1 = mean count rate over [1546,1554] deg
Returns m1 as 9.82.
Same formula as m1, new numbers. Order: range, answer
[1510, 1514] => 9.27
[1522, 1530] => 11.7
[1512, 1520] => 10.1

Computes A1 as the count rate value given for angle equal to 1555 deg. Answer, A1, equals 9.815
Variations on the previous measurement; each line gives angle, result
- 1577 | 8.132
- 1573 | 9.373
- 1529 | 12.02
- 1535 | 12.26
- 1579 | 7.321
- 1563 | 9.691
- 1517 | 10.3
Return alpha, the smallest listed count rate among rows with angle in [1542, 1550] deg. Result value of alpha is 9.815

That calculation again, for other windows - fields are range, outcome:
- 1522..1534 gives 11.42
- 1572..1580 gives 7.321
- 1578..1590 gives 6.324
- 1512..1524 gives 9.513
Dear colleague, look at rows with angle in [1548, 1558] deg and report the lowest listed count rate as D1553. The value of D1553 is 9.635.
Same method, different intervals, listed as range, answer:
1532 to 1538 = 12.26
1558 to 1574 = 9.373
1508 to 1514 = 8.767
